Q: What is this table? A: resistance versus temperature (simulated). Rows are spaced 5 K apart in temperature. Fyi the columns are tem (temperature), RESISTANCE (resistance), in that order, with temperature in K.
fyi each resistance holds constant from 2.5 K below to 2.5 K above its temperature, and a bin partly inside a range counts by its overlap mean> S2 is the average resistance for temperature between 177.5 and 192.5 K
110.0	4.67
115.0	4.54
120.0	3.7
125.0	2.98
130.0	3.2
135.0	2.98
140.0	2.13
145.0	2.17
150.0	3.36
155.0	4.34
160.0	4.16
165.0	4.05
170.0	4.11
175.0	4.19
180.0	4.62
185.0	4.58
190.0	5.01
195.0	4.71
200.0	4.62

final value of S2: 4.74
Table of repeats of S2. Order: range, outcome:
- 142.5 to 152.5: 2.76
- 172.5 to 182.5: 4.41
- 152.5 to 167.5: 4.18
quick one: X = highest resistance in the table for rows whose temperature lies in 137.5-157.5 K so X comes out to 4.34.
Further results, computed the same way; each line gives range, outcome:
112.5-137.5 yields 4.54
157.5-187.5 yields 4.62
